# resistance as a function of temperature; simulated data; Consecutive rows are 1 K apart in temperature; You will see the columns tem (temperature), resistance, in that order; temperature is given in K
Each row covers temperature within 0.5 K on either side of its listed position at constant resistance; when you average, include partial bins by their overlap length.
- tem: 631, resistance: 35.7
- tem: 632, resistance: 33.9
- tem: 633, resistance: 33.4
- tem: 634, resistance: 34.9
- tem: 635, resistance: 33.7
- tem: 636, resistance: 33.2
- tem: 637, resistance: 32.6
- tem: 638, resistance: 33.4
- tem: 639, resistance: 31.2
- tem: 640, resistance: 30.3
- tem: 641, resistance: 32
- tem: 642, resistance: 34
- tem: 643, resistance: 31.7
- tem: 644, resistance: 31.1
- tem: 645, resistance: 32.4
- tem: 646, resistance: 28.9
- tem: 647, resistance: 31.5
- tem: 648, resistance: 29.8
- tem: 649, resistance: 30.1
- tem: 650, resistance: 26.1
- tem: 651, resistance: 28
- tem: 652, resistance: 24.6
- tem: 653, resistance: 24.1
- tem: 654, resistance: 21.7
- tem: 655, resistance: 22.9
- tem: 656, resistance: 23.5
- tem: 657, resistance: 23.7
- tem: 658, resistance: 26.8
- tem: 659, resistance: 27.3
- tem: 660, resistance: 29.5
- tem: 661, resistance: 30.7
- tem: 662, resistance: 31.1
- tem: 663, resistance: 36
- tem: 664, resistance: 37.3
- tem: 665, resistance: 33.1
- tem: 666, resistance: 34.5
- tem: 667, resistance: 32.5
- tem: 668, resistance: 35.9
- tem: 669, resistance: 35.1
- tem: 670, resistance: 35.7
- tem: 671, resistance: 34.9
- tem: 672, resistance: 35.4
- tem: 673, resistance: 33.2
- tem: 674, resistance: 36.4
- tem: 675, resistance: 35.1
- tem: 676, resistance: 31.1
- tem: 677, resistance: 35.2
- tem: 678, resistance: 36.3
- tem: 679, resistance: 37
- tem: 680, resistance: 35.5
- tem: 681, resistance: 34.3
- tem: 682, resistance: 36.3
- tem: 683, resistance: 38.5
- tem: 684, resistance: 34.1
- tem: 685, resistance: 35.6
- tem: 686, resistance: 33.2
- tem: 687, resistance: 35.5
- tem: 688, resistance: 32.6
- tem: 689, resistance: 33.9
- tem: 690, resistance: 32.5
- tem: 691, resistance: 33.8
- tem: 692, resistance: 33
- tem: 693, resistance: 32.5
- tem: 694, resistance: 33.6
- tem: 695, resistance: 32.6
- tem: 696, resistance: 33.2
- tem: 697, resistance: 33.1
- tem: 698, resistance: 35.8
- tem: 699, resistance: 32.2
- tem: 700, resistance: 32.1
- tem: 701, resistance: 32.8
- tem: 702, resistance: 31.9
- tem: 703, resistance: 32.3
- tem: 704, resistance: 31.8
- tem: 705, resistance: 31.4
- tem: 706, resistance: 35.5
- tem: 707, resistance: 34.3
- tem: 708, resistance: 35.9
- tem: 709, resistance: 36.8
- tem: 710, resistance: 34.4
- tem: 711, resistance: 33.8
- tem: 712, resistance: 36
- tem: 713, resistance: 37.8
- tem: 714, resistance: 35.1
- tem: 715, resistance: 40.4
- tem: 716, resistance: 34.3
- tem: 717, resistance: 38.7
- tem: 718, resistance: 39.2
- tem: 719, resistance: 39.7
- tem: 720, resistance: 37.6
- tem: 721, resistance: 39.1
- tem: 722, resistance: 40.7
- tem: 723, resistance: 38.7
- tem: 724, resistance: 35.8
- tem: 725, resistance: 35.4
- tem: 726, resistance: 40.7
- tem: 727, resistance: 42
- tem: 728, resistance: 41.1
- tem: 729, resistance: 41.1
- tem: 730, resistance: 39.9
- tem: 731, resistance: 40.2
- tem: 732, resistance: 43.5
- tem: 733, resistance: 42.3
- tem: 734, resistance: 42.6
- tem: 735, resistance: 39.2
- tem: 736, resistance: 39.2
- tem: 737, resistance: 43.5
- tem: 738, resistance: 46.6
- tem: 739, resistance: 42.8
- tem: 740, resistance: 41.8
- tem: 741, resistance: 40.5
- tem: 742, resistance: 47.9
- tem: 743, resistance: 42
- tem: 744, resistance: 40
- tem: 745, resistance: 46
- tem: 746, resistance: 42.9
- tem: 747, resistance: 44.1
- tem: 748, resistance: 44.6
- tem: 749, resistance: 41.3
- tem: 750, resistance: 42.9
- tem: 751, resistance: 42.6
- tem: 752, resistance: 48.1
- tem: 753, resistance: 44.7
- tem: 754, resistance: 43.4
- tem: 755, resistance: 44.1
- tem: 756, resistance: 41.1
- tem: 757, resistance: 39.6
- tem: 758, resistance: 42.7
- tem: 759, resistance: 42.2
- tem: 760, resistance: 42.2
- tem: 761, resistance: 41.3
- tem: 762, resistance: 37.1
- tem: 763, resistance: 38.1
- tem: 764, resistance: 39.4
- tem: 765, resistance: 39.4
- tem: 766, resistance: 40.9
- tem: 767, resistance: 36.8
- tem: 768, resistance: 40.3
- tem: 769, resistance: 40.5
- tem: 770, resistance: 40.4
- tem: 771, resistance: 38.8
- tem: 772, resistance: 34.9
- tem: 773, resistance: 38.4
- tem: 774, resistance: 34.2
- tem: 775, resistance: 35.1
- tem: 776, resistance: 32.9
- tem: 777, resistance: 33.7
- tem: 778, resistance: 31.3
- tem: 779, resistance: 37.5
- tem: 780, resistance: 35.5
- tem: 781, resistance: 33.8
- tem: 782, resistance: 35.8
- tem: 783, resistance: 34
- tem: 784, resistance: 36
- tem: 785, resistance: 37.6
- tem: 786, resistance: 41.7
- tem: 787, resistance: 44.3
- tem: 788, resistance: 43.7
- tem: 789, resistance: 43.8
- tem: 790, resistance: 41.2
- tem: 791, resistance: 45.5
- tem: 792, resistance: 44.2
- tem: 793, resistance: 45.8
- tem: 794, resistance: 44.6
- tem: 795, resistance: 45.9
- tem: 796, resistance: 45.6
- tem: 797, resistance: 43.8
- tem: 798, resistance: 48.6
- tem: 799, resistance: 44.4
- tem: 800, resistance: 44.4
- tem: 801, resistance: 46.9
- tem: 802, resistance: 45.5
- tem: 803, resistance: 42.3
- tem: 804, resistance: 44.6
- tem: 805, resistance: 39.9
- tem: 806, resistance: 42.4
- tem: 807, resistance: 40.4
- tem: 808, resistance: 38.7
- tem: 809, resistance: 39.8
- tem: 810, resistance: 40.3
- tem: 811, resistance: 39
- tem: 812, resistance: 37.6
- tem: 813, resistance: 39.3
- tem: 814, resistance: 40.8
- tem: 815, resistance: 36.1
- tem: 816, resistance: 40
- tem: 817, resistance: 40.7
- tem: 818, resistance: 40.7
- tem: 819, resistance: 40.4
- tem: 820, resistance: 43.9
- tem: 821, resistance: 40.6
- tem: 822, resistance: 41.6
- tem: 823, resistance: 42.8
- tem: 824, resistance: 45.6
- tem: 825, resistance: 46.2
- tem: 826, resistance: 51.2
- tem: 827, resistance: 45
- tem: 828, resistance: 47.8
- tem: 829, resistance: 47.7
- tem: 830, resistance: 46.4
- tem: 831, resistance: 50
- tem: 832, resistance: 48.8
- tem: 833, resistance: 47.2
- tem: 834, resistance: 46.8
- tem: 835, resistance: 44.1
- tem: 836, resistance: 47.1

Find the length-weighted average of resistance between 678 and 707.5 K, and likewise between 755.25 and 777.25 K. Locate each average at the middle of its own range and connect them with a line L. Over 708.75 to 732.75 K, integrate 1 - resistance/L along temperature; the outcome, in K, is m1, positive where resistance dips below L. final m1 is -1.8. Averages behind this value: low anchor 33.9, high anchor 38.8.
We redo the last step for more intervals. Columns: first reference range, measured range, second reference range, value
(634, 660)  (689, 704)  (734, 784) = 0.4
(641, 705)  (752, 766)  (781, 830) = -0.9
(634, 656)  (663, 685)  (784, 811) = -2.0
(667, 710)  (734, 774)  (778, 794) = -3.7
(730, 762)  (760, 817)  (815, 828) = 3.7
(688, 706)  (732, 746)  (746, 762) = -0.9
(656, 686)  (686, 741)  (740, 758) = 2.8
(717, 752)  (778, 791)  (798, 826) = 1.0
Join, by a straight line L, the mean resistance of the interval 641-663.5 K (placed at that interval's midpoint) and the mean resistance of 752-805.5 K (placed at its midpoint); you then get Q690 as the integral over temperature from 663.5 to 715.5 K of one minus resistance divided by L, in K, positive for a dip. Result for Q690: -4.0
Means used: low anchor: 28.5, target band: 34.5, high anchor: 40.6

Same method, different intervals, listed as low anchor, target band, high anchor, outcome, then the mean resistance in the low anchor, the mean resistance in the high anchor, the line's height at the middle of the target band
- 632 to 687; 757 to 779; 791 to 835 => 1.1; 32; 43.6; 40.2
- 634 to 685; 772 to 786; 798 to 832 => 1.8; 31.9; 43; 40.4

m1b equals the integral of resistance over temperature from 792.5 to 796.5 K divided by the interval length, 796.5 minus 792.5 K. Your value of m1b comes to 45.5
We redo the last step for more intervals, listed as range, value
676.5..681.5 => 35.7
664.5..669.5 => 34.2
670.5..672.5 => 35.1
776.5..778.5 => 32.5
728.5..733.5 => 41.4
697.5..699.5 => 34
